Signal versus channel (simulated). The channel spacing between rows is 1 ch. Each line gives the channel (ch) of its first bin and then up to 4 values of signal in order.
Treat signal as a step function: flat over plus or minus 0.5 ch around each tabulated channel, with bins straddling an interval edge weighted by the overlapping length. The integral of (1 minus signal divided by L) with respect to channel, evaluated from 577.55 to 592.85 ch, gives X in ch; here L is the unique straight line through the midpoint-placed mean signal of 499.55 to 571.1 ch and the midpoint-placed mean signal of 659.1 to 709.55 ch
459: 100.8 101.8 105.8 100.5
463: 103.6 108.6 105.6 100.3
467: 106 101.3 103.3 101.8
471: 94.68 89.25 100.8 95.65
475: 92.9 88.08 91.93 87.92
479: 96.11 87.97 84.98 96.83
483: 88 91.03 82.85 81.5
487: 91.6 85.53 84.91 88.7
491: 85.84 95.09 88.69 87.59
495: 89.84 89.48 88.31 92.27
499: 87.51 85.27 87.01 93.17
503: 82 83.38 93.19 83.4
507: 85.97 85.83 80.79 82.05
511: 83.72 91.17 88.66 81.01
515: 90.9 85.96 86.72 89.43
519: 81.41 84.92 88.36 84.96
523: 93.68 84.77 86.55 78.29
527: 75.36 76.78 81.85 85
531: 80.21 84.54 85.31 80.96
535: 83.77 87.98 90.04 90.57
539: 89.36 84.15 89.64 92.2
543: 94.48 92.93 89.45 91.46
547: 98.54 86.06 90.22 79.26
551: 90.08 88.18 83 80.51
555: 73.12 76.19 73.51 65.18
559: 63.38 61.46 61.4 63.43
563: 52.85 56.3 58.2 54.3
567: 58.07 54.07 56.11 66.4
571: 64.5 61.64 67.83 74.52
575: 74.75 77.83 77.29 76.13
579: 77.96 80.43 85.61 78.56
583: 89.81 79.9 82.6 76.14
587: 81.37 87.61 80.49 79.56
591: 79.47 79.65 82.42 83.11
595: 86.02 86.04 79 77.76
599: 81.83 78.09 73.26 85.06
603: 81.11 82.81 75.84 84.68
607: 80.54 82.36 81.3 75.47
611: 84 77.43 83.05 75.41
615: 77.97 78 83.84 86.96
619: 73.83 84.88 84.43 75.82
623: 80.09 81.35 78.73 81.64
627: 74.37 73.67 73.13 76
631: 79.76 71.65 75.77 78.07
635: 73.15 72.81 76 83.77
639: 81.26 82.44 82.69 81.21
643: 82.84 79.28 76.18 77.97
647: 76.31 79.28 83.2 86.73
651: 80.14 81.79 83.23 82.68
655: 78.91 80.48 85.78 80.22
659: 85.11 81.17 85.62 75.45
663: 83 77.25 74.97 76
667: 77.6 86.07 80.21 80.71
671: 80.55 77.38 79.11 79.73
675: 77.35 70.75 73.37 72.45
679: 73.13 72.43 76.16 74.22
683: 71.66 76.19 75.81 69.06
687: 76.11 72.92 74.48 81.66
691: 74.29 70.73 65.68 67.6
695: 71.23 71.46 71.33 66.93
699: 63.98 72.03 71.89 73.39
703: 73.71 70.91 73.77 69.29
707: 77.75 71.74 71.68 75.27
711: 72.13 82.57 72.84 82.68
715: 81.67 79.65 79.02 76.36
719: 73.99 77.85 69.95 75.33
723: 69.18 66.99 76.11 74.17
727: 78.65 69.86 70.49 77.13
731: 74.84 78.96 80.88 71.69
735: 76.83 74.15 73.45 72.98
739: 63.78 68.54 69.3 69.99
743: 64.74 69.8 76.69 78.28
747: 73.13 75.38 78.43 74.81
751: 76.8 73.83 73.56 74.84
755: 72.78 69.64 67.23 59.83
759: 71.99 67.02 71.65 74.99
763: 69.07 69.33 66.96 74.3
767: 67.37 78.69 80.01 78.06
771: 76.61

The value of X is -0.46 ch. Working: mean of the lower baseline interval 80.7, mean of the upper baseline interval 74.7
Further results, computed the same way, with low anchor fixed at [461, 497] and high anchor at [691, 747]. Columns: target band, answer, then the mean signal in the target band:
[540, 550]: -0.3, 90.7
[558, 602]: 6.0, 73.2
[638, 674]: -1.0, 80.7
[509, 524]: 0.7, 86.4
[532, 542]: 0.2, 87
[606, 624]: 0.3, 80.5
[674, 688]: 0.4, 73.9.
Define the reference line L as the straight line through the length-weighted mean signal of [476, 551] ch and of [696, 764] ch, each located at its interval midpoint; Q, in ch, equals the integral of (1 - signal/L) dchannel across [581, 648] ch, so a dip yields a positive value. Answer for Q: 0.62 ch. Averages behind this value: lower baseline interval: 87.2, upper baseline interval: 73.1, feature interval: 79.9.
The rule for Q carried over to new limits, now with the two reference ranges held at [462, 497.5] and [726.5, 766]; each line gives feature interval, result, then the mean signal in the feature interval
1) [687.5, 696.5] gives 0.5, 72.2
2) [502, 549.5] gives 1.7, 86.4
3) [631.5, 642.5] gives 0.4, 78.1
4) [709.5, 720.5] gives -0.4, 77.6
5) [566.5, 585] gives 2.8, 72.6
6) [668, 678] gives 0.0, 77.8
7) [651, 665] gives -0.4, 81.3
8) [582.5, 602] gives 0.7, 81.4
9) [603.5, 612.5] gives 0.3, 80.5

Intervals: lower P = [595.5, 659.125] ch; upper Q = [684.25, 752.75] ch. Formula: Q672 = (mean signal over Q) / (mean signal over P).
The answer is 0.9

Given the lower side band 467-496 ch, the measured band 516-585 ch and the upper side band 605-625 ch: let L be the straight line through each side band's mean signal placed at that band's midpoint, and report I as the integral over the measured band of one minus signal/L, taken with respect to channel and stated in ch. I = 5.8 ch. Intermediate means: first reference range 91.5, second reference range 80.4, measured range 78.6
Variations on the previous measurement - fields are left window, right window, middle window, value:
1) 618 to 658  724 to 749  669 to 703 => 1.3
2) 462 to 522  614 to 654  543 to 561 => 1.0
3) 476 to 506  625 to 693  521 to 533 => 0.4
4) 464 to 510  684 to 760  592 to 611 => 0.3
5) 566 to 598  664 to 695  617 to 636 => -0.6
